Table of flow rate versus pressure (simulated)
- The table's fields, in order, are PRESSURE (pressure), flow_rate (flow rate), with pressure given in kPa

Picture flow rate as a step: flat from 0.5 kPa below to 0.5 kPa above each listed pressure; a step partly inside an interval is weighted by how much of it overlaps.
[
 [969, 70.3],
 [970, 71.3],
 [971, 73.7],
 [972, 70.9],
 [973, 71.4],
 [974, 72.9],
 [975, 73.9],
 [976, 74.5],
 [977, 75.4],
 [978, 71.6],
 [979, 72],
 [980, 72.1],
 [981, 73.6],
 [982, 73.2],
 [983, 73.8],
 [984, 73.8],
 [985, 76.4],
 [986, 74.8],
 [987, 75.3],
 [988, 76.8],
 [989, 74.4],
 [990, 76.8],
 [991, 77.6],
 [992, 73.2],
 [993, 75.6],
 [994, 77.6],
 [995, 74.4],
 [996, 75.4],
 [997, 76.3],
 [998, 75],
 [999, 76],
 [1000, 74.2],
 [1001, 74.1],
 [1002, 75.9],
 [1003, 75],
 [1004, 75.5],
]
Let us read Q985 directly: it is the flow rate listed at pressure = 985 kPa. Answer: 76.4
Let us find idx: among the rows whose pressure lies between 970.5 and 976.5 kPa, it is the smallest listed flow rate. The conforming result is 70.9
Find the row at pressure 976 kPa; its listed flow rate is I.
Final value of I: 74.5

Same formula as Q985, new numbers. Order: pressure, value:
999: 76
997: 76.3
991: 77.6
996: 75.4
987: 75.3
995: 74.4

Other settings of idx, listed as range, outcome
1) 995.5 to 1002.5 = 74.1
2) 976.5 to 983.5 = 71.6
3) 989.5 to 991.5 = 76.8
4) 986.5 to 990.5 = 74.4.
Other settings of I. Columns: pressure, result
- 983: 73.8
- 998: 75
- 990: 76.8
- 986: 74.8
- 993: 75.6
